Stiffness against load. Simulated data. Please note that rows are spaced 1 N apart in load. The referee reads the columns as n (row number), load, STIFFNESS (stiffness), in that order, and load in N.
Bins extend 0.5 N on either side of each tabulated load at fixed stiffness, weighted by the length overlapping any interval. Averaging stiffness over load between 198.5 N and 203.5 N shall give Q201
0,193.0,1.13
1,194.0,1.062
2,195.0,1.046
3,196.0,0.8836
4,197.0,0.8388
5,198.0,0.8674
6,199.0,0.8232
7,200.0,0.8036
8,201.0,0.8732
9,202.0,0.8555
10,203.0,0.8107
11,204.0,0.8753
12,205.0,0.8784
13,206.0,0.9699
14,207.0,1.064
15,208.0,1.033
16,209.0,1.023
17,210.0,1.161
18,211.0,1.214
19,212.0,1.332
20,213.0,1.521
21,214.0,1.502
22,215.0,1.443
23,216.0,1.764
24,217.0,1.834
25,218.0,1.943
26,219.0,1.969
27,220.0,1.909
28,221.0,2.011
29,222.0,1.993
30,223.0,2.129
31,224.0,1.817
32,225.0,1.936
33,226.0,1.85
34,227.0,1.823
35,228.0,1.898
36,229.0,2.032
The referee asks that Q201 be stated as 0.833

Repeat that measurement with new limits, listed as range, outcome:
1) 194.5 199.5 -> 0.892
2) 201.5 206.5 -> 0.878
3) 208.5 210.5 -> 1.09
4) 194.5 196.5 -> 0.965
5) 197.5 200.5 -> 0.831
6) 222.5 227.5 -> 1.91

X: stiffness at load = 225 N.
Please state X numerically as 1.936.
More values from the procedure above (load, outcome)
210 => 1.161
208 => 1.033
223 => 2.129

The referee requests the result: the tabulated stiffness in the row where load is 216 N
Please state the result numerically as 1.764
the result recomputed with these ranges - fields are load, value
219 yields 1.969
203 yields 0.8107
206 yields 0.9699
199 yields 0.8232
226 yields 1.85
